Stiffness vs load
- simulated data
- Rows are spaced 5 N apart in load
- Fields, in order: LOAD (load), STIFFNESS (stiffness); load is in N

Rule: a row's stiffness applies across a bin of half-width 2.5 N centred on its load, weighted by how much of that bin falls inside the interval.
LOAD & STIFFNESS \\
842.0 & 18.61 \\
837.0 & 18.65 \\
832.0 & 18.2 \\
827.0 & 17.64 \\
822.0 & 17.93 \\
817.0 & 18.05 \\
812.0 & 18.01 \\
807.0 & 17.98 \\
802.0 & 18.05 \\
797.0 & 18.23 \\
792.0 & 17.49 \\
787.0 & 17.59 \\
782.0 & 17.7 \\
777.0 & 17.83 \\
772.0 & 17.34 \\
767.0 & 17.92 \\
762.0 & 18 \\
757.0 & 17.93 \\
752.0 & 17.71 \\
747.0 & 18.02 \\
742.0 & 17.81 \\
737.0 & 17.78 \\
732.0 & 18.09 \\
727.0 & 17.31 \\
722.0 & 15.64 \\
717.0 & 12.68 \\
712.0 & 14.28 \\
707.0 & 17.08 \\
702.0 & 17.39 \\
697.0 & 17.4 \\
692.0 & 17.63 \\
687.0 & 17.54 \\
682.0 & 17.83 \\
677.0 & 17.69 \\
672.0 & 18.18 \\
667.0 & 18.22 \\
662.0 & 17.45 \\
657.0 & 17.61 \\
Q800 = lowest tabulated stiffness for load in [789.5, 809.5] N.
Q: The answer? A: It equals 17.49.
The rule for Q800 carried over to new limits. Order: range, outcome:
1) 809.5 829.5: 17.64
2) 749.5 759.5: 17.71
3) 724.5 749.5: 17.31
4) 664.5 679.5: 17.69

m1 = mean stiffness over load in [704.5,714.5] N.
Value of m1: 15.7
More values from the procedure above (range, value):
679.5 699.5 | 17.6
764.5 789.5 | 17.7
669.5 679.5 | 17.9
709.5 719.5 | 13.5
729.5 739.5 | 17.9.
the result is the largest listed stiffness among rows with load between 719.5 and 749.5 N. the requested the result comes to 18.09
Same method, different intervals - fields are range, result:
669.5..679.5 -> 18.18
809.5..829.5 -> 18.05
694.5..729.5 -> 17.4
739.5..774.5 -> 18.02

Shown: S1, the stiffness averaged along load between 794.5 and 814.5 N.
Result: 18.1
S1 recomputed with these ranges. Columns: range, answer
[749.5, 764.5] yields 17.9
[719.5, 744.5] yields 17.3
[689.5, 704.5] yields 17.5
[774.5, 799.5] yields 17.8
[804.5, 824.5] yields 18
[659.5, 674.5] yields 17.9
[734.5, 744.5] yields 17.8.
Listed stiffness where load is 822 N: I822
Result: 17.93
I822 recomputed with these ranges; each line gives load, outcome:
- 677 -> 17.69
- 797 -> 18.23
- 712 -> 14.28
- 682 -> 17.83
